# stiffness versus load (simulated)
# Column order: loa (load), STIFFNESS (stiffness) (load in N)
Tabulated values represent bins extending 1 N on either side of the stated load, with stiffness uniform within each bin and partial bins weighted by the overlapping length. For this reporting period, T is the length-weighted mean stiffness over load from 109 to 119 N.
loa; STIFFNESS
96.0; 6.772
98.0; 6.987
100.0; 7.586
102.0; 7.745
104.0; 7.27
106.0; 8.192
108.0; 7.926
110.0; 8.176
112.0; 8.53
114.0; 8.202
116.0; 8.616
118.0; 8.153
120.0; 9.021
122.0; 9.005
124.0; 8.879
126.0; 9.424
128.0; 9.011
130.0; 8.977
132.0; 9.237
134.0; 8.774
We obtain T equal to 8.34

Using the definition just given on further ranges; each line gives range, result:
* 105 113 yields 8.21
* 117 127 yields 8.9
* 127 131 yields 8.99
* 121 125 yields 8.94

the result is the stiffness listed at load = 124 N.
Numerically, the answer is 8.879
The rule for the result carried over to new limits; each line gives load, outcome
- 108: 7.926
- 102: 7.745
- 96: 6.772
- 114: 8.202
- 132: 9.237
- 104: 7.27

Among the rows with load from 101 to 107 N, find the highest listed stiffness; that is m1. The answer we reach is 8.192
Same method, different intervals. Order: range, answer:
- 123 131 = 9.424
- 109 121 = 9.021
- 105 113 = 8.53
